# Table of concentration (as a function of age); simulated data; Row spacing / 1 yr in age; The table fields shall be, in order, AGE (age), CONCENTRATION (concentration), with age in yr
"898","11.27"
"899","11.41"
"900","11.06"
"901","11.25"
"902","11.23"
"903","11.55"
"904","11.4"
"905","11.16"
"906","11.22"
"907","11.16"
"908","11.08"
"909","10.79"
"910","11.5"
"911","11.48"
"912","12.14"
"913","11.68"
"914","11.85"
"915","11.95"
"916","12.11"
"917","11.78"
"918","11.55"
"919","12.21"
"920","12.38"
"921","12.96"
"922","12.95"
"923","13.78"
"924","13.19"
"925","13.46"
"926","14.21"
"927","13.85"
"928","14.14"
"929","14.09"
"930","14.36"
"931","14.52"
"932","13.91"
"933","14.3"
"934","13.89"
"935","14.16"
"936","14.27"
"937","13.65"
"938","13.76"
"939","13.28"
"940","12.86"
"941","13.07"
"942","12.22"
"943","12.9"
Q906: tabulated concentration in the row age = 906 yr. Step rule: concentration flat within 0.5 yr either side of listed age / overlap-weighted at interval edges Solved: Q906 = 11.22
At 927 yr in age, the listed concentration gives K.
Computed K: 13.85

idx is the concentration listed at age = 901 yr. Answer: 11.25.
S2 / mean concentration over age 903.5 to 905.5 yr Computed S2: 11.3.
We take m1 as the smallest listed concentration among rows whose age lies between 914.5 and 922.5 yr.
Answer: 11.55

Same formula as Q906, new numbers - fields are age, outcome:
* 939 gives 13.28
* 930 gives 14.36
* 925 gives 13.46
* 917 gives 11.78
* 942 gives 12.22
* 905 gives 11.16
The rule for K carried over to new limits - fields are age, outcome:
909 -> 10.79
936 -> 14.27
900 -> 11.06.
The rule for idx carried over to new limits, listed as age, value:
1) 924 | 13.19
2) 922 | 12.95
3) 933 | 14.3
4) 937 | 13.65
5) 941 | 13.07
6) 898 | 11.27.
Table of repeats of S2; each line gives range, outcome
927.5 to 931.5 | 14.3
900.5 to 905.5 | 11.3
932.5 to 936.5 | 14.2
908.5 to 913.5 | 11.5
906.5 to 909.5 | 11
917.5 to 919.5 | 11.9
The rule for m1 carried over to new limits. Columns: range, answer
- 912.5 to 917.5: 11.68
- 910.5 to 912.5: 11.48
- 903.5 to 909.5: 10.79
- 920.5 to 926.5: 12.95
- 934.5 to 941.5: 12.86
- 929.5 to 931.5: 14.36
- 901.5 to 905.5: 11.16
